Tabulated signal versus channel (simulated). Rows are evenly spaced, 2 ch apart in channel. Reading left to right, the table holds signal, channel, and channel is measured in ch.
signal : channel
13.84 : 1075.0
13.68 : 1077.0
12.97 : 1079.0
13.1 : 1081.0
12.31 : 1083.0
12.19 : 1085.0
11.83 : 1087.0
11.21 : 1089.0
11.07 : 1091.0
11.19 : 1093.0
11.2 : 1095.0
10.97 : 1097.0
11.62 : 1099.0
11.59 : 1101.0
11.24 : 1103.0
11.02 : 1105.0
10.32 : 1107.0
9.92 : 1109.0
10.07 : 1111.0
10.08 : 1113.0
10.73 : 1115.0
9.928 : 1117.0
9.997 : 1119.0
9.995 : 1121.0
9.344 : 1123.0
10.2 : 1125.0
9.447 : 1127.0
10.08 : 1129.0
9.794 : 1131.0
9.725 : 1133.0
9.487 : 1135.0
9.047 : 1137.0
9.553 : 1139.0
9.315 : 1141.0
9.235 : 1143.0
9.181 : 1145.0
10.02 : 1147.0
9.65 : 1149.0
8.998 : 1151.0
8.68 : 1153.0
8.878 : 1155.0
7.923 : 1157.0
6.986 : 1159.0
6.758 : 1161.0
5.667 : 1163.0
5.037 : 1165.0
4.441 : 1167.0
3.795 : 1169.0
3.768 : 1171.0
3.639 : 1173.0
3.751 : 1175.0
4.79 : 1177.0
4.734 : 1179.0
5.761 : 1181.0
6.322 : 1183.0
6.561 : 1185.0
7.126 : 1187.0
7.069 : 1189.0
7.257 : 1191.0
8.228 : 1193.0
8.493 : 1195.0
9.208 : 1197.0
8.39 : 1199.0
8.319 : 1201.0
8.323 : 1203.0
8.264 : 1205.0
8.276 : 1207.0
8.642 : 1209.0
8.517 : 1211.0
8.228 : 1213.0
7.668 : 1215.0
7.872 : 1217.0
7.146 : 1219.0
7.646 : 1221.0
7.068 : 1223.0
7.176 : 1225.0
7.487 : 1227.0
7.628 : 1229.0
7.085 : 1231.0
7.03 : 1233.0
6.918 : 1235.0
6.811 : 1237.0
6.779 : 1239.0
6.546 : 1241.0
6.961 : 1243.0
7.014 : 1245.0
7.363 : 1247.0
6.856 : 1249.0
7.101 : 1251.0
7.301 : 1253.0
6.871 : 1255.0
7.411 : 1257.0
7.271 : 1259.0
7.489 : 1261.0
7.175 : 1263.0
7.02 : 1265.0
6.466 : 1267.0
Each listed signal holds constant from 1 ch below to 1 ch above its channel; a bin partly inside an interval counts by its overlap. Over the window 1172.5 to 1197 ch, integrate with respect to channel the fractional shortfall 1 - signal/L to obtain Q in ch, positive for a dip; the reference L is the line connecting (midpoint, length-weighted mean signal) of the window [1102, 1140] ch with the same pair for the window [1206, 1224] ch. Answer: 6.35 ch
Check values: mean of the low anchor 10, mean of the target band 6.32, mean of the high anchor 7.9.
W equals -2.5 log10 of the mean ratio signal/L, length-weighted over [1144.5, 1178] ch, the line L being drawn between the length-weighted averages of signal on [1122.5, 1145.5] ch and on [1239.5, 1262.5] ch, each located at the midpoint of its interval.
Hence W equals 0.35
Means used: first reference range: 9.55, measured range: 6.55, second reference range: 7.1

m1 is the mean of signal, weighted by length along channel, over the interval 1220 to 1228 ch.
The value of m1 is 7.34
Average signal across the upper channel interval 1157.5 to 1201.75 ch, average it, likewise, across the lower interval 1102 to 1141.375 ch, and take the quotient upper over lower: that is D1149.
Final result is 0.6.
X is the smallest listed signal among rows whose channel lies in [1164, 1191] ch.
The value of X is 3.639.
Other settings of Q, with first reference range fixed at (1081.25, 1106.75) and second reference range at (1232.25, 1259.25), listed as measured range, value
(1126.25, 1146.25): 1.44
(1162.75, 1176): 7.21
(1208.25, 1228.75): 0.22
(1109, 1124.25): 1.11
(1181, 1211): 2.13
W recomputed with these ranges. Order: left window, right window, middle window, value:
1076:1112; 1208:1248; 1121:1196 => 0.26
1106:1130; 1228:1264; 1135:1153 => 0.01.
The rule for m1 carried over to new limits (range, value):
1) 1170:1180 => 4.14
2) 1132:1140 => 9.45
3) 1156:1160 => 7.45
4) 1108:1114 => 10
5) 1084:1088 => 12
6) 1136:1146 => 9.27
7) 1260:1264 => 7.33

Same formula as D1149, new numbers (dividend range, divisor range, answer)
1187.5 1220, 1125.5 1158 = 0.87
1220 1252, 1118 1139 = 0.73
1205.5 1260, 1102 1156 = 0.75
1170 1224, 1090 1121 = 0.66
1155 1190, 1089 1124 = 0.53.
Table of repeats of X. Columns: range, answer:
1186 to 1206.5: 7.069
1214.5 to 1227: 7.068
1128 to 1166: 5.037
